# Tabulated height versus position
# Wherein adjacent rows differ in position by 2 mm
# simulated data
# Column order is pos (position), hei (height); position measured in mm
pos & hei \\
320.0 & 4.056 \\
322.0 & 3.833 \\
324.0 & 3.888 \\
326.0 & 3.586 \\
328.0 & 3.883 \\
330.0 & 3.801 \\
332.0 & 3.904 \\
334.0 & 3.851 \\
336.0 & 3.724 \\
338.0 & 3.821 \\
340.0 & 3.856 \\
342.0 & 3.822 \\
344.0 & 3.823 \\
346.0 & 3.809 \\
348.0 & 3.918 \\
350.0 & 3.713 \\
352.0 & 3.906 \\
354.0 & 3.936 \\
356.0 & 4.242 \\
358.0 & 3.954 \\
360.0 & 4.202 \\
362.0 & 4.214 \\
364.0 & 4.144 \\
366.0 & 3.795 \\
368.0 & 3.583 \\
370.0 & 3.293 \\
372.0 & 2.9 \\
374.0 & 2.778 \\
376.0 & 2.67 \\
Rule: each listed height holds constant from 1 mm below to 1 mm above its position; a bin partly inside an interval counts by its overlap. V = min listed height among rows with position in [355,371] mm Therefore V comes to 3.293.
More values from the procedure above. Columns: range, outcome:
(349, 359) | 3.713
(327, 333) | 3.801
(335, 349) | 3.724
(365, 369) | 3.583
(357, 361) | 3.954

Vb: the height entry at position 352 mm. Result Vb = 3.906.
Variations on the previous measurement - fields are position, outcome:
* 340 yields 3.856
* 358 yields 3.954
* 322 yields 3.833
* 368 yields 3.583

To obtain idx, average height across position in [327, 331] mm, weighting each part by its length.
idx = 3.84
